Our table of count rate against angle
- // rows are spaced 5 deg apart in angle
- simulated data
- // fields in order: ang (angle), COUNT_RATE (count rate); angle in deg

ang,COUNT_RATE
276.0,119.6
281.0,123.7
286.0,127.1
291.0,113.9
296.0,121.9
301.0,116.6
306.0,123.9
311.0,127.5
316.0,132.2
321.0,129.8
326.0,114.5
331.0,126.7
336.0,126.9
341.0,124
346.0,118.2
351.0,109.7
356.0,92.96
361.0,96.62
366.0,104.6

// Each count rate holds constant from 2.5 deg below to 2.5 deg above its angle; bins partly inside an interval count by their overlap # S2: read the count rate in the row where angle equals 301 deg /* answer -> 116.6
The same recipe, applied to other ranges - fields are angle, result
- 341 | 124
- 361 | 96.62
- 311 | 127.5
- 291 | 113.9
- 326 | 114.5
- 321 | 129.8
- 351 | 109.7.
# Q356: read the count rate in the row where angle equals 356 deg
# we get 92.96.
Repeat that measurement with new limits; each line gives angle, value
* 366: 104.6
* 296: 121.9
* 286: 127.1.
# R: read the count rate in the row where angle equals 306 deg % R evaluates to 123.9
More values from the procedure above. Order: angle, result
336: 126.9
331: 126.7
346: 118.2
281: 123.7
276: 119.6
